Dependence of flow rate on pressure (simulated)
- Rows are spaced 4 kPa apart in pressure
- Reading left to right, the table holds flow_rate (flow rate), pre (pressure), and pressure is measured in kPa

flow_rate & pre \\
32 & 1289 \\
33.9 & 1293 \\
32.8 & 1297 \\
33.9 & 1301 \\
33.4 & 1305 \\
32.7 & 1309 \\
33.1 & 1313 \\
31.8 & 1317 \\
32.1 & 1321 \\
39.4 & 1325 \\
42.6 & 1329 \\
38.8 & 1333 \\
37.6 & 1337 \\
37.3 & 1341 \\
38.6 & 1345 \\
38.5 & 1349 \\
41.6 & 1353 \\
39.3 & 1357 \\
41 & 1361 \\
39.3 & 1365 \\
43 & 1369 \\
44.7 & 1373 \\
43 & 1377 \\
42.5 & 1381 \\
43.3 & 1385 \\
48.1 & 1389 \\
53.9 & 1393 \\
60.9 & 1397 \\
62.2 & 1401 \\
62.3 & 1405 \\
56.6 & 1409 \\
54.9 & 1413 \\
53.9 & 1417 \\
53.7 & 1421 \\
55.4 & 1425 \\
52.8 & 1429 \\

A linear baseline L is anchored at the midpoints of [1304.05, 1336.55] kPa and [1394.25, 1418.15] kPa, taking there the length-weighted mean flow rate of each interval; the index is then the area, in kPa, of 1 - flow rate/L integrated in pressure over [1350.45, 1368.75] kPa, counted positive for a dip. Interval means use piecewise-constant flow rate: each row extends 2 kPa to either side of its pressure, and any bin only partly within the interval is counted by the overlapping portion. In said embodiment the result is 2.21 kPa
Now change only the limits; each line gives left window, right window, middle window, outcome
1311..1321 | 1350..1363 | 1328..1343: -1.1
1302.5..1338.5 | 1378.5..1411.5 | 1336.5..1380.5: 4.2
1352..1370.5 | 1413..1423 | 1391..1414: -3.8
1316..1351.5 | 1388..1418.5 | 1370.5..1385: 1.9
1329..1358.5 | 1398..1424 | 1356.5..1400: 2.4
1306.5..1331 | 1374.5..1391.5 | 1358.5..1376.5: 0.1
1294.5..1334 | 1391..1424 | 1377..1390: 1.9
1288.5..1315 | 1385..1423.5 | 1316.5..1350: 2.0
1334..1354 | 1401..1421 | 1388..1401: -0.8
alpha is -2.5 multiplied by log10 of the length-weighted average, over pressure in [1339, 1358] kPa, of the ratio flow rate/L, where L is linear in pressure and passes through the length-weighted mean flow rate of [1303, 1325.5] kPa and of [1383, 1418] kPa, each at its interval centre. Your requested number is 0.08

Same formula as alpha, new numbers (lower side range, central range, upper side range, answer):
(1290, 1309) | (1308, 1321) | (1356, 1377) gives 0.09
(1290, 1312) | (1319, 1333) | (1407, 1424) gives 0.00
